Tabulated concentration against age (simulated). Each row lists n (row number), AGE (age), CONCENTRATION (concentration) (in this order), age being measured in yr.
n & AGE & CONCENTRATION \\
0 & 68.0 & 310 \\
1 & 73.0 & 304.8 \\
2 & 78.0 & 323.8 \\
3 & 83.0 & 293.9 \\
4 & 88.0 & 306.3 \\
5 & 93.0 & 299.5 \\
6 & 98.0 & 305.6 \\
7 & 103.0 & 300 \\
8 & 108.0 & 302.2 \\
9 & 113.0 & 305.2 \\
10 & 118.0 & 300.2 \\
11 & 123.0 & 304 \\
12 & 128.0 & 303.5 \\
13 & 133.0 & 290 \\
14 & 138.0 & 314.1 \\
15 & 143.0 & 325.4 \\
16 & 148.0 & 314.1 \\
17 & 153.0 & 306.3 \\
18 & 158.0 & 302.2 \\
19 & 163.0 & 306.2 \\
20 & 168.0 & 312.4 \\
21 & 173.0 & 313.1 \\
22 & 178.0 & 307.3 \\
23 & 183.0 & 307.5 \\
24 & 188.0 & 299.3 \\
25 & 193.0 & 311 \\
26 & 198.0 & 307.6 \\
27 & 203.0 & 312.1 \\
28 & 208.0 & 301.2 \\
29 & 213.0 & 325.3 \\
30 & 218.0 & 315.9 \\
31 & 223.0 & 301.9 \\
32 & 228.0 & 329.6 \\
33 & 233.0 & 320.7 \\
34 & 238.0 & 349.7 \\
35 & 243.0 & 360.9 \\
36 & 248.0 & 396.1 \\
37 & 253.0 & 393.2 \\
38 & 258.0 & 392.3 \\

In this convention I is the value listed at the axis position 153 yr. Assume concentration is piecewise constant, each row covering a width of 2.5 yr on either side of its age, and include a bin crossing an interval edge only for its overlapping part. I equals 306.3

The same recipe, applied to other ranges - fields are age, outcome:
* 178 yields 307.3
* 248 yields 396.1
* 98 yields 305.6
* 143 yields 325.4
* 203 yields 312.1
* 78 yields 323.8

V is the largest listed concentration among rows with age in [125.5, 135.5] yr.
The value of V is 303.5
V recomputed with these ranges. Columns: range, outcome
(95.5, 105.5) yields 305.6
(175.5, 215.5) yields 325.3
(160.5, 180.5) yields 313.1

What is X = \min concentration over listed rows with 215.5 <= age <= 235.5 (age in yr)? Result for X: 301.9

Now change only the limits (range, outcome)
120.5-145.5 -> 290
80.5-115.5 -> 293.9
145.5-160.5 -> 302.2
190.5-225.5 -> 301.2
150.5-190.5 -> 299.3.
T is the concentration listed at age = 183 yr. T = 307.5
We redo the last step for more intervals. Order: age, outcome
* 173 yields 313.1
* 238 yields 349.7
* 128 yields 303.5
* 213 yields 325.3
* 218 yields 315.9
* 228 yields 329.6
